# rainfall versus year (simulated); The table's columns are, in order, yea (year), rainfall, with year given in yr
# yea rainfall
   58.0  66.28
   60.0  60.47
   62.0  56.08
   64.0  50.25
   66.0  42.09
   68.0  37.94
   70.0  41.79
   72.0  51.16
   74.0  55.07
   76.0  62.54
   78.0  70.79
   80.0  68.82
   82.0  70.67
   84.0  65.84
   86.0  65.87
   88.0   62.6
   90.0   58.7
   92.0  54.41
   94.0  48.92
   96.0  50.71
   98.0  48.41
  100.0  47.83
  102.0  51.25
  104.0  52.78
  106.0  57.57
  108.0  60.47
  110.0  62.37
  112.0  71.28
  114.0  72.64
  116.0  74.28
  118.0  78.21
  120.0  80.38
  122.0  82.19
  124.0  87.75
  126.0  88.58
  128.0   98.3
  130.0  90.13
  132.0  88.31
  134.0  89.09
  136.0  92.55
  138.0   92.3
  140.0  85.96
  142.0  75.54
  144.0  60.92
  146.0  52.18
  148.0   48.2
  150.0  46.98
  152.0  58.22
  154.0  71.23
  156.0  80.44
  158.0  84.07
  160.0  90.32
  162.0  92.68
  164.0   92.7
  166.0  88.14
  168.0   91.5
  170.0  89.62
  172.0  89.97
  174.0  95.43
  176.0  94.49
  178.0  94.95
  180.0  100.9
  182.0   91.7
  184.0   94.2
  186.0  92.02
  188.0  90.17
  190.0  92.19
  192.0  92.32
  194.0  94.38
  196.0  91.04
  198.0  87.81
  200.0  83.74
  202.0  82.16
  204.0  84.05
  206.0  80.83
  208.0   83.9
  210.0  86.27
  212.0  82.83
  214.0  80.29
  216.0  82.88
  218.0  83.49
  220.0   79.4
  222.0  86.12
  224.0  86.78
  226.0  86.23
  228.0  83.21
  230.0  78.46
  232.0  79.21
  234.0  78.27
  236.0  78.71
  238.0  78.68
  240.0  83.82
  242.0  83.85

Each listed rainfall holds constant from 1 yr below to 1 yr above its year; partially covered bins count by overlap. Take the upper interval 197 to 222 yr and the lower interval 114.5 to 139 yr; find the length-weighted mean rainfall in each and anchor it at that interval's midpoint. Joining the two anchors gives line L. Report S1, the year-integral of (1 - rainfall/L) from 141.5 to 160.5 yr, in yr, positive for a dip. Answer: 4.4 yr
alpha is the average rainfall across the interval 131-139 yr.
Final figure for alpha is 90.6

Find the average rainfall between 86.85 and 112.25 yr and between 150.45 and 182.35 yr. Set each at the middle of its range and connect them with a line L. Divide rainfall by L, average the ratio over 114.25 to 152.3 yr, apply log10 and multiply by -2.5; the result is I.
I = -0.10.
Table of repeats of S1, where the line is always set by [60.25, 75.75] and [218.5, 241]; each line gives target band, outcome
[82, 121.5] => -4.1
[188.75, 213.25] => -3.5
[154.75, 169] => -4.2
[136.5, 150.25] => -0.8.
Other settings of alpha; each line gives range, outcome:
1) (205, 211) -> 83.7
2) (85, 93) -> 60.4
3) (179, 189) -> 93.8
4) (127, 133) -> 92.2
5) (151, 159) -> 73.5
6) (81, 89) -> 66.2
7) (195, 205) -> 85.8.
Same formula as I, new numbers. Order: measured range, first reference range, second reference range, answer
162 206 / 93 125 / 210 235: -0.193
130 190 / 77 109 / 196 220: -0.143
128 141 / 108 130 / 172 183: -0.088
